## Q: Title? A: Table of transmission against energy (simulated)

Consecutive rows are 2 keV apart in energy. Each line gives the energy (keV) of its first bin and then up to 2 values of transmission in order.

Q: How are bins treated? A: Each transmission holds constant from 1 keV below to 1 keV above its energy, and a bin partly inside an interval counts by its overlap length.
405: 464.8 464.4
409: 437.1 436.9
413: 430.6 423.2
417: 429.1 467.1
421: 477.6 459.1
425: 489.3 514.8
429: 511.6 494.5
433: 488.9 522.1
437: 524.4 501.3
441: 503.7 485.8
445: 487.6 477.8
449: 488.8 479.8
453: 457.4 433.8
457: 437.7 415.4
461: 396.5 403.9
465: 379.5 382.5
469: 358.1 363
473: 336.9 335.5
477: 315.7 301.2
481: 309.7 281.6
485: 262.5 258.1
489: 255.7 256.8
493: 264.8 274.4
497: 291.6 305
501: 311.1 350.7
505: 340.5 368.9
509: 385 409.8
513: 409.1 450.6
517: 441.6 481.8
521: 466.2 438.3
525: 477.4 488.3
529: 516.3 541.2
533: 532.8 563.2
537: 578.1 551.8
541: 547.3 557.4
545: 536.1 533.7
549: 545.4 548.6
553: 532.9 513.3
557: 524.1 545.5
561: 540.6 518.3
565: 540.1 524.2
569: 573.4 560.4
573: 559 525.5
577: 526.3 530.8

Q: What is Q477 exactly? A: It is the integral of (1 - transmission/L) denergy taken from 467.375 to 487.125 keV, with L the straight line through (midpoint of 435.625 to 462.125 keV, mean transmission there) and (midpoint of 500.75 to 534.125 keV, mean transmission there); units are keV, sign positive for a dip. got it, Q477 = 6.1 keV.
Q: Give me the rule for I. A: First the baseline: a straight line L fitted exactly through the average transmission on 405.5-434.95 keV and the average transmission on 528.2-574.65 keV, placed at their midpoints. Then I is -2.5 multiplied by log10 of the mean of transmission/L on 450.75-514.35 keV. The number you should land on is 0.402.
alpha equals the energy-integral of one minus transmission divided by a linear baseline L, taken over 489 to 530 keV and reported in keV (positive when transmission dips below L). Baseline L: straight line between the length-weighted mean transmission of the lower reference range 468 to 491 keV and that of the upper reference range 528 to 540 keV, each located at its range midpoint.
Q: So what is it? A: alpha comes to 5.6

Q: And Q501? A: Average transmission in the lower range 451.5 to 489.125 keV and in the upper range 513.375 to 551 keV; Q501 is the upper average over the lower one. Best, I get 1.4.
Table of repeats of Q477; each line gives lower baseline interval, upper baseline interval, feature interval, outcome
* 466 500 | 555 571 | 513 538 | -3.8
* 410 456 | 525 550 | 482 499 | 8.0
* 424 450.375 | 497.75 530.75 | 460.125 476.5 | 3.5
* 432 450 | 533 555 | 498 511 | 4.4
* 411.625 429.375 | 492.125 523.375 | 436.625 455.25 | -2.0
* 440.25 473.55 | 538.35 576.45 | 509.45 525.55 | 1.7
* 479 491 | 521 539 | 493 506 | 1.6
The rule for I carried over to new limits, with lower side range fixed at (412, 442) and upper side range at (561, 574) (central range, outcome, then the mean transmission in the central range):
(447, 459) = 0.08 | 457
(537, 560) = -0.01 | 541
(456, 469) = 0.24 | 399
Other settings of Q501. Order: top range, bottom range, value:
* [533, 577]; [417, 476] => 1.21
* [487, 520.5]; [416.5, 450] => 0.71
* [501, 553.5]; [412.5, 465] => 1.03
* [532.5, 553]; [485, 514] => 1.73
